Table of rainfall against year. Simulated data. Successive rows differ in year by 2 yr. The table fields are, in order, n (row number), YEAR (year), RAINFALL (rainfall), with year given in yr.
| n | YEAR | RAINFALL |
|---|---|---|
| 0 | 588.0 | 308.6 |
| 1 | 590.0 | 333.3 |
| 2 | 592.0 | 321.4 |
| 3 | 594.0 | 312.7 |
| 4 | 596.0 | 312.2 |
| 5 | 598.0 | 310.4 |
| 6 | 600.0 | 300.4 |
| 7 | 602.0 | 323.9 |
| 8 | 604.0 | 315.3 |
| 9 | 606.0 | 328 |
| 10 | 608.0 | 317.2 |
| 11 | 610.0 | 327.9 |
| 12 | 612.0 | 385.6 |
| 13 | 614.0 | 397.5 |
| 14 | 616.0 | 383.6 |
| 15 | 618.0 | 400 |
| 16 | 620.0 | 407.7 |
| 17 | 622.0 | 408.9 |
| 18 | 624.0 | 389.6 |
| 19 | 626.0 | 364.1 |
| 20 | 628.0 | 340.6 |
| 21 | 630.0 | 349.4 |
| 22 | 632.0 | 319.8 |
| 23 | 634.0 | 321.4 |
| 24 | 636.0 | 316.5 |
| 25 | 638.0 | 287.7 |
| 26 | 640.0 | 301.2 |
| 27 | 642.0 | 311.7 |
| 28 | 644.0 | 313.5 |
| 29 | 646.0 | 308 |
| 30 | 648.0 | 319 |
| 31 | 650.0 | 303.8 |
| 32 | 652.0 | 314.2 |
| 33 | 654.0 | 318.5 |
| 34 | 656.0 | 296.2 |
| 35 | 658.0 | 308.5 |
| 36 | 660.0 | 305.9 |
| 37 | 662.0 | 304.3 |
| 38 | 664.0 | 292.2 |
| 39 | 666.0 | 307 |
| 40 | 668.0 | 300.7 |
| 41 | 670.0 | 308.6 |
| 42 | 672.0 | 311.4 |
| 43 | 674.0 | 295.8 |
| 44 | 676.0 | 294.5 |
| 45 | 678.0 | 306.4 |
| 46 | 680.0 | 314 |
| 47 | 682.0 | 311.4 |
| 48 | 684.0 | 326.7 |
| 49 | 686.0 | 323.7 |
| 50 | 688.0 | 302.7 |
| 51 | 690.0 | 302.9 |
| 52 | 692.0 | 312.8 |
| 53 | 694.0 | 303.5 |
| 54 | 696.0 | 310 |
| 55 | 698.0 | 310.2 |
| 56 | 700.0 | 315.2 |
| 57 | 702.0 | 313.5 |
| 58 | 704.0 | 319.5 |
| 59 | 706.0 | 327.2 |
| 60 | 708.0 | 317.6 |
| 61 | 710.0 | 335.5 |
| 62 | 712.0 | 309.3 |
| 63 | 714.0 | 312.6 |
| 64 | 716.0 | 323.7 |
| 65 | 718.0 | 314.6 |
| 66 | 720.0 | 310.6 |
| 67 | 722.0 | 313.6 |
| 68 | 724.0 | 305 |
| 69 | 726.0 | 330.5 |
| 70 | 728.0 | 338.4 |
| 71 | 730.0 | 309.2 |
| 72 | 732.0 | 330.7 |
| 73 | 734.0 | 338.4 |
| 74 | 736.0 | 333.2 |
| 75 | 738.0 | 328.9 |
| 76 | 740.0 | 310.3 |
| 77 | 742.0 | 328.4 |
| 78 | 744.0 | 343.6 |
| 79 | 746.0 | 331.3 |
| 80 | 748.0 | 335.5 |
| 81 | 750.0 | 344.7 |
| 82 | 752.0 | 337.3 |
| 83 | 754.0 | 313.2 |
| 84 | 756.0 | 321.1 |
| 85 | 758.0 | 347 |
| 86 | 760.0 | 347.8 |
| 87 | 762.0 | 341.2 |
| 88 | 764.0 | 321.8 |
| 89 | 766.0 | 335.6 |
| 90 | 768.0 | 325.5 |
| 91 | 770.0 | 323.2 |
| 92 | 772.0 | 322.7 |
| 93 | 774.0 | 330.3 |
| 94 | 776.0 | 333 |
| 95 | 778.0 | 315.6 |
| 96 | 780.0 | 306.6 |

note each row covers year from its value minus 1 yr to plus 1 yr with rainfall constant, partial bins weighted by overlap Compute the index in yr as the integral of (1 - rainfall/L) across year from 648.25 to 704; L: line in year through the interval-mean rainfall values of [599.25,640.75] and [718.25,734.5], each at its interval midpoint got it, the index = 4.2 yr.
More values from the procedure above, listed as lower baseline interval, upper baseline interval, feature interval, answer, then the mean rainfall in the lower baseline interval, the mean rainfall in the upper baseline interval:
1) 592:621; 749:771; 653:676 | 2.40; 344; 333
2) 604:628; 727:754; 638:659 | 2.99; 370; 331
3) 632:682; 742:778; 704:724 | 0.20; 307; 332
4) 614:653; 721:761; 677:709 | 2.03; 342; 329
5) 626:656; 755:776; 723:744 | 0.11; 317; 332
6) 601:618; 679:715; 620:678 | 2.61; 350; 315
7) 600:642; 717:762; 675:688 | 0.98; 347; 328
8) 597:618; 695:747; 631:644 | 1.02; 342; 322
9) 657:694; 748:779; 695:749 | -0.41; 307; 331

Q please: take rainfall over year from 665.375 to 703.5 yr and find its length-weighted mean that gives 309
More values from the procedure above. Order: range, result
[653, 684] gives 306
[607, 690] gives 327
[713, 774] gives 327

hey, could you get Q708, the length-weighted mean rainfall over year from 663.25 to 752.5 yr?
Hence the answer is 318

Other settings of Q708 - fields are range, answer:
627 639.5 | 322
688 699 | 307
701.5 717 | 320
